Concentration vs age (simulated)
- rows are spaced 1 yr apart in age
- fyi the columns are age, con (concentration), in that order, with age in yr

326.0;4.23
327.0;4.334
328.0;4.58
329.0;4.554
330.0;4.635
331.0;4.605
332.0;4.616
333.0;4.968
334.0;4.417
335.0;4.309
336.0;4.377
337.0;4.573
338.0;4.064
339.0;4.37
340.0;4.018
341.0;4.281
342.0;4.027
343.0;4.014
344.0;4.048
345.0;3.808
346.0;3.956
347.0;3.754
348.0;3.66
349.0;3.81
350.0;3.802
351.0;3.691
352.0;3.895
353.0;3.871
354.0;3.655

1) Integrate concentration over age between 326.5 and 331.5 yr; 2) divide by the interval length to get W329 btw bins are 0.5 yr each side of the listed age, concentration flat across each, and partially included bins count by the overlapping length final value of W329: 4.54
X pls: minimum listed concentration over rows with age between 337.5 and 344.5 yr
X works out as 4.014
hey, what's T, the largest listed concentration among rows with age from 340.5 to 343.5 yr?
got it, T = 4.281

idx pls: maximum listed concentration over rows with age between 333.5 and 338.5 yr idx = 4.573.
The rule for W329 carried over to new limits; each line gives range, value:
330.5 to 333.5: 4.73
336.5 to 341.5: 4.26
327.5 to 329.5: 4.57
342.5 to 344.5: 4.03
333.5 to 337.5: 4.42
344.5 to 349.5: 3.8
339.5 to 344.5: 4.08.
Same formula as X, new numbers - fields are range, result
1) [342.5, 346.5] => 3.808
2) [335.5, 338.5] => 4.064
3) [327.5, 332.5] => 4.554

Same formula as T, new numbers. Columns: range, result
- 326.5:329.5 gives 4.58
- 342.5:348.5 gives 4.048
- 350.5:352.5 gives 3.895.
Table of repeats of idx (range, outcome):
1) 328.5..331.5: 4.635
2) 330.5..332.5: 4.616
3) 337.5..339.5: 4.37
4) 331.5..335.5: 4.968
